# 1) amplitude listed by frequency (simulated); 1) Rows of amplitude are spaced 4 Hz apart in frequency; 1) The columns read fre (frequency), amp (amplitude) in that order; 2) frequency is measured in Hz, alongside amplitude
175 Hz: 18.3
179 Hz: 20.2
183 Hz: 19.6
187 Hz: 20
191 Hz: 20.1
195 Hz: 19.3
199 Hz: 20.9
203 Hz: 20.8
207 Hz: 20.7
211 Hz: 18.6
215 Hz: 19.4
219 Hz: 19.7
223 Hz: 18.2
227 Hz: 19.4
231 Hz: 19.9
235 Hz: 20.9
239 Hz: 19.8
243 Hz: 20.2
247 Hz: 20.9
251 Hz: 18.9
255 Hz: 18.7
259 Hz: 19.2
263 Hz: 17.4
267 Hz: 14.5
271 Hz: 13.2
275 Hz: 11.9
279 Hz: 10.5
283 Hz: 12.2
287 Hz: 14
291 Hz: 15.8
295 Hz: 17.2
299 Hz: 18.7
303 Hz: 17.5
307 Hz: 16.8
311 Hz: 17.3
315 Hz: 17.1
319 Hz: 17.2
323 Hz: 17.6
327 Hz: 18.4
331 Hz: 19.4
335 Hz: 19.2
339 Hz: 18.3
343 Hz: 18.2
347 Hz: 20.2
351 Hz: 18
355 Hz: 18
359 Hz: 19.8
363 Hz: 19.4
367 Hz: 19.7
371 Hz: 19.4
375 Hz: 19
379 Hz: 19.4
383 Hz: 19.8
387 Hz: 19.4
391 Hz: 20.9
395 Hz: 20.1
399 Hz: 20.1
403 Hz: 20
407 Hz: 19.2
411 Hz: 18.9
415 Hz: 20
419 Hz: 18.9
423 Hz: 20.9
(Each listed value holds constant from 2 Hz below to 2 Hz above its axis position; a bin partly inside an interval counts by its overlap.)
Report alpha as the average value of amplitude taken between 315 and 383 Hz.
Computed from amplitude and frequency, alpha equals 18.8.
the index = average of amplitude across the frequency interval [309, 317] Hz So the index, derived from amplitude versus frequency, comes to 17.2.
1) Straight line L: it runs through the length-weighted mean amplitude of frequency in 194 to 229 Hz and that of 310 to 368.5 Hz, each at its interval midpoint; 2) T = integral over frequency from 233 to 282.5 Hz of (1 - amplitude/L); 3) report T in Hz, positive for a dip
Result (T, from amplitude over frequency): 5.8 Hz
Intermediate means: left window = 19.7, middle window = 17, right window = 18.5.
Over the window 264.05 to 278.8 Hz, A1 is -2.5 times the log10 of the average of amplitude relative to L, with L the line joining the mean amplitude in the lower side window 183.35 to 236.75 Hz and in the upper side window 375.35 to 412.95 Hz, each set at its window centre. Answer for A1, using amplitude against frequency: 0.44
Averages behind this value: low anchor 19.8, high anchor 19.7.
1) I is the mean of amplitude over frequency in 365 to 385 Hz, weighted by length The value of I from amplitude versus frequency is 19.5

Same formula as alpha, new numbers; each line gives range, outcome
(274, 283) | 11.3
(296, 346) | 18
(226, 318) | 17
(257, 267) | 17.5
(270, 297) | 13.6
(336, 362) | 18.8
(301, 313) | 17.2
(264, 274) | 14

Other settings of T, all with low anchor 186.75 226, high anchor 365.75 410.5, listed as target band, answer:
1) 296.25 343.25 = 4.2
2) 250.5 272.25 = 3.0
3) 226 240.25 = -0.2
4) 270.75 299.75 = 8.3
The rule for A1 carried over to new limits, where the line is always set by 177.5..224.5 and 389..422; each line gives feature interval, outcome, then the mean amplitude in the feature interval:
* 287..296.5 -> 0.236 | 15.9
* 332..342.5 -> 0.060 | 18.7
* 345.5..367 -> 0.038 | 19.1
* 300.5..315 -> 0.150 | 17.2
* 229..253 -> -0.016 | 20.1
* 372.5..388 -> 0.022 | 19.4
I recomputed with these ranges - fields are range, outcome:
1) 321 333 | 18.5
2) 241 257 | 19.7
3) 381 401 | 20.1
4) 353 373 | 19.3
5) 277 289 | 12.2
